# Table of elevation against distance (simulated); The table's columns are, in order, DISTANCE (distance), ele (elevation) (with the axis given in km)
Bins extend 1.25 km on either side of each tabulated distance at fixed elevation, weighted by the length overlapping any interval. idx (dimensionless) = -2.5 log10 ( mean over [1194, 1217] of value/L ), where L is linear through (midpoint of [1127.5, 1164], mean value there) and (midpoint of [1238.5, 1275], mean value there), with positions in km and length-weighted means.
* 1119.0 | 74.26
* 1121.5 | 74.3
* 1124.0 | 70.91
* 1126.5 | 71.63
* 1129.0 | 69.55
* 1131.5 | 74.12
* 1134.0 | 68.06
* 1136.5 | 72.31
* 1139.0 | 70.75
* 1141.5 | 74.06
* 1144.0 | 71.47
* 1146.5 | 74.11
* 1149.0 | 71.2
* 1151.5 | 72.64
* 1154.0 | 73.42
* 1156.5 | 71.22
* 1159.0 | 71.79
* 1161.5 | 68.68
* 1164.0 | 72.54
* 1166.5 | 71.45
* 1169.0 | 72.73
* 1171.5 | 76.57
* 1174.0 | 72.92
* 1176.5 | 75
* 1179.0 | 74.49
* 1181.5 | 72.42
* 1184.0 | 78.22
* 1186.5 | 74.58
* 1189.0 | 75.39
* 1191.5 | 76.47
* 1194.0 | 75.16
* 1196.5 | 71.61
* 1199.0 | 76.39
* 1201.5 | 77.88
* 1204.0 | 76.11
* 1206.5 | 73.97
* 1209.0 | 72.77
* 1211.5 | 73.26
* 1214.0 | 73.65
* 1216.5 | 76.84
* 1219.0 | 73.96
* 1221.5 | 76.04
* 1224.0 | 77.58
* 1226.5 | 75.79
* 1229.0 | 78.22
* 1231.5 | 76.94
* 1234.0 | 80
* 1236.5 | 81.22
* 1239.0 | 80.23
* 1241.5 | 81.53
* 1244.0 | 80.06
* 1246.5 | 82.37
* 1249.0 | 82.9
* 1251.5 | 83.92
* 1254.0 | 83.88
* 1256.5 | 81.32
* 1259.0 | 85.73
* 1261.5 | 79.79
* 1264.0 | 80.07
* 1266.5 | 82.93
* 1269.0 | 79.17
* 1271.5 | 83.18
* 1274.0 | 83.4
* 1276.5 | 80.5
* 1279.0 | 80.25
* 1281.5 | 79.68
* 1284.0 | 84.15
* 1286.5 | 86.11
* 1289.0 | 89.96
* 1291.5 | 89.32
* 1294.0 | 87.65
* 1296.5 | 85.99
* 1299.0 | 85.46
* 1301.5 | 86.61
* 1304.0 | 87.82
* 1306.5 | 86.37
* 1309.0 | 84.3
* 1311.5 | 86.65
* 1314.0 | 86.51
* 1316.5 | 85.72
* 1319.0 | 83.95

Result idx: 0.04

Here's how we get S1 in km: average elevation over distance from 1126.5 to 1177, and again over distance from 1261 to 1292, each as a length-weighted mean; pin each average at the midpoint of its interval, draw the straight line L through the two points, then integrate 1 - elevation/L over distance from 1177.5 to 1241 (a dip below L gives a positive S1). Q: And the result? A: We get 0.9 km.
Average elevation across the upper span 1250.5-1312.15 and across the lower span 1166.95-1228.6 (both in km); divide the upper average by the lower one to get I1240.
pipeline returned 1.12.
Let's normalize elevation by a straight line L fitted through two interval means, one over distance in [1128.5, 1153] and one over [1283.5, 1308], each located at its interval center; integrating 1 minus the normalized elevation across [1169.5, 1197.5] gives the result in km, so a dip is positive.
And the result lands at 0.5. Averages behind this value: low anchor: 71.9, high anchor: 87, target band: 74.8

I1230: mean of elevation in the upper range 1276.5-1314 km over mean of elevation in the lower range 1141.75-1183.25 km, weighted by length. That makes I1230 1.18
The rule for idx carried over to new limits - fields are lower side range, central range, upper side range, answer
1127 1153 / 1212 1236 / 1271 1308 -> 0.038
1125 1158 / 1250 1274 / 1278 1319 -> 0.003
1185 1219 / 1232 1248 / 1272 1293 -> -0.020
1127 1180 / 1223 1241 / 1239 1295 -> 0.014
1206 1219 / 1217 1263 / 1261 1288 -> -0.034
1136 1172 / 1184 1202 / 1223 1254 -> 0.007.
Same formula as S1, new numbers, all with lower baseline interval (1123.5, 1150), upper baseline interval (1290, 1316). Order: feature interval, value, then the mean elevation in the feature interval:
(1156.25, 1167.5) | 0.4 km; 71.1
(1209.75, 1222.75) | 0.7 km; 74.7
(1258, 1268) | 0.1 km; 82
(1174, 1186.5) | 0.1 km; 74.8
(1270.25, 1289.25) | 0.3 km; 83.1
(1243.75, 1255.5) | -0.1 km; 82.8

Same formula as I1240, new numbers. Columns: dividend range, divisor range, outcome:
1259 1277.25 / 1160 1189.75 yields 1.11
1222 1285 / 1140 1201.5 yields 1.10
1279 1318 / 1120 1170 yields 1.20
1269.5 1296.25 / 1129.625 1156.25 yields 1.17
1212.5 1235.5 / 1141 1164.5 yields 1.06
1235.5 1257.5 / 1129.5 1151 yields 1.14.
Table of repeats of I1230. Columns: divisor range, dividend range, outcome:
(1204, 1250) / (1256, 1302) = 1.08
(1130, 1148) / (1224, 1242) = 1.10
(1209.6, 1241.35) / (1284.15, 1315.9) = 1.13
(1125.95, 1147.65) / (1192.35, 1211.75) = 1.04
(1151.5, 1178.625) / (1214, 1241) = 1.07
